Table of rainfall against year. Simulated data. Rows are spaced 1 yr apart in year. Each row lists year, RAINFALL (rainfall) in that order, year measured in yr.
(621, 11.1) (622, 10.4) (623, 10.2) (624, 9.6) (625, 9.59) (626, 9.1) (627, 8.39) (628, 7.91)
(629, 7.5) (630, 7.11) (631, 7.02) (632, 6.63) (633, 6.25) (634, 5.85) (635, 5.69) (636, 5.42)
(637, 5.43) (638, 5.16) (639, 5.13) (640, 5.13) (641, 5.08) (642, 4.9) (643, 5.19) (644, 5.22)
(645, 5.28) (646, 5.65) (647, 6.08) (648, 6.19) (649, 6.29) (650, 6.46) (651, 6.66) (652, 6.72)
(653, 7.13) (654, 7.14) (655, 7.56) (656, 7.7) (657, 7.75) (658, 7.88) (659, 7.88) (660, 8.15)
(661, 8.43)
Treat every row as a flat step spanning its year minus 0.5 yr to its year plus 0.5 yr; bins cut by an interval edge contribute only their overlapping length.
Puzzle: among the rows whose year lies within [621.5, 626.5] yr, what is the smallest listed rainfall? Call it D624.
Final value 9.1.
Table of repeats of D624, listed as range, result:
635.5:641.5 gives 5.08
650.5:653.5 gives 6.66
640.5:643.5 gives 4.9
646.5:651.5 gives 6.08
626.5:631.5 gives 7.02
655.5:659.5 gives 7.7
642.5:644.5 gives 5.19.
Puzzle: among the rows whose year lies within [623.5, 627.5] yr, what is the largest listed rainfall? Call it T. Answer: 9.6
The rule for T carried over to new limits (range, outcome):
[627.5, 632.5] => 7.91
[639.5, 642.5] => 5.13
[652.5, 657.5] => 7.75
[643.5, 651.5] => 6.66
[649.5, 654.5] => 7.14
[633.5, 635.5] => 5.85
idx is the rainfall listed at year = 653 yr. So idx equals 7.13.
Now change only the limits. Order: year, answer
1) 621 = 11.1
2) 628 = 7.91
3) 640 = 5.13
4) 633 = 6.25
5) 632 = 6.63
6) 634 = 5.85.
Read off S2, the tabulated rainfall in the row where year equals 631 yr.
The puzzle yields 7.02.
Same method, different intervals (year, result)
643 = 5.19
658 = 7.88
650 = 6.46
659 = 7.88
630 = 7.11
